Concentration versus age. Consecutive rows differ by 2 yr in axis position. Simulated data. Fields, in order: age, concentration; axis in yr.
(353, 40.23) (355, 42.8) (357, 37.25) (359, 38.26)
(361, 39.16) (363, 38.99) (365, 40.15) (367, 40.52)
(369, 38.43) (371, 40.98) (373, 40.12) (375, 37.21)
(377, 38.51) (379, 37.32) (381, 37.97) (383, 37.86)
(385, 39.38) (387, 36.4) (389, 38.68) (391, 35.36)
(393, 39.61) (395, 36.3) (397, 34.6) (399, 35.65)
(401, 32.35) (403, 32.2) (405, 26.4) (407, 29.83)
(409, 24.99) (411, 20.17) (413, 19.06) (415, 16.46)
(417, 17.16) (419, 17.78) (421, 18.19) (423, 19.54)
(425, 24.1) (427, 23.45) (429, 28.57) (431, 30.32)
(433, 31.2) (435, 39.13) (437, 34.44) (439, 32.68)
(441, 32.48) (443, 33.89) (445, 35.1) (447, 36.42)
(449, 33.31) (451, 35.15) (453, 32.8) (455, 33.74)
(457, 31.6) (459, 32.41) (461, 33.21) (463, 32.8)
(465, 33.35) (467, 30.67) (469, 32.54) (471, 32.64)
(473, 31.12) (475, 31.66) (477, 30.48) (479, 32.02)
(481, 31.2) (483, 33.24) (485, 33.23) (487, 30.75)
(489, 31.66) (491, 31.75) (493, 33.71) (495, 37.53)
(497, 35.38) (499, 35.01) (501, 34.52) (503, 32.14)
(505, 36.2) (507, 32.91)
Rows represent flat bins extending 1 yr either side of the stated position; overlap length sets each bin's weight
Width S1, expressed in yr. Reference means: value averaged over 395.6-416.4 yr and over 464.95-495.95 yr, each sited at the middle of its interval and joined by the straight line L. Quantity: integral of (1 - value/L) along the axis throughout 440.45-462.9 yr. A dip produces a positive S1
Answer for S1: -2.5 yr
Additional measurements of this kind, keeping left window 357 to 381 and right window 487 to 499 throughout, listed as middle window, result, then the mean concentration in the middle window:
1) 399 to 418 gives 6.3 yr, 24.9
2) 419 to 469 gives 6.7 yr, 30.9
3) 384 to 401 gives 0.6 yr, 36.7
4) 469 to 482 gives 1.1 yr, 31.6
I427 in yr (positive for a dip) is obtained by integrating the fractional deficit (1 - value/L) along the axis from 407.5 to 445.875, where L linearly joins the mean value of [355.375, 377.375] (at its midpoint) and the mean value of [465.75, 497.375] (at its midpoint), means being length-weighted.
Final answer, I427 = 10.0 yr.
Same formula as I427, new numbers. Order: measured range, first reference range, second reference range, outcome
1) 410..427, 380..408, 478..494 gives 7.4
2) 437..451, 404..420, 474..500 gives -4.1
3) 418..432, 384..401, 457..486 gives 4.7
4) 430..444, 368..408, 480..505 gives 0.6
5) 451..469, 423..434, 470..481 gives -1.7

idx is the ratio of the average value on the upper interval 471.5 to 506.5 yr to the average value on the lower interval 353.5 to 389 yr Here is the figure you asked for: 0.8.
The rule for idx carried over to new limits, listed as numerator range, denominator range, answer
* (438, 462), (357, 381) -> 0.86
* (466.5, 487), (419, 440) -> 1.15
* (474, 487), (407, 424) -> 1.61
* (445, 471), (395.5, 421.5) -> 1.31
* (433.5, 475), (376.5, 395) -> 0.88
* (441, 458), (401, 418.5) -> 1.43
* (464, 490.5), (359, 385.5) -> 0.82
